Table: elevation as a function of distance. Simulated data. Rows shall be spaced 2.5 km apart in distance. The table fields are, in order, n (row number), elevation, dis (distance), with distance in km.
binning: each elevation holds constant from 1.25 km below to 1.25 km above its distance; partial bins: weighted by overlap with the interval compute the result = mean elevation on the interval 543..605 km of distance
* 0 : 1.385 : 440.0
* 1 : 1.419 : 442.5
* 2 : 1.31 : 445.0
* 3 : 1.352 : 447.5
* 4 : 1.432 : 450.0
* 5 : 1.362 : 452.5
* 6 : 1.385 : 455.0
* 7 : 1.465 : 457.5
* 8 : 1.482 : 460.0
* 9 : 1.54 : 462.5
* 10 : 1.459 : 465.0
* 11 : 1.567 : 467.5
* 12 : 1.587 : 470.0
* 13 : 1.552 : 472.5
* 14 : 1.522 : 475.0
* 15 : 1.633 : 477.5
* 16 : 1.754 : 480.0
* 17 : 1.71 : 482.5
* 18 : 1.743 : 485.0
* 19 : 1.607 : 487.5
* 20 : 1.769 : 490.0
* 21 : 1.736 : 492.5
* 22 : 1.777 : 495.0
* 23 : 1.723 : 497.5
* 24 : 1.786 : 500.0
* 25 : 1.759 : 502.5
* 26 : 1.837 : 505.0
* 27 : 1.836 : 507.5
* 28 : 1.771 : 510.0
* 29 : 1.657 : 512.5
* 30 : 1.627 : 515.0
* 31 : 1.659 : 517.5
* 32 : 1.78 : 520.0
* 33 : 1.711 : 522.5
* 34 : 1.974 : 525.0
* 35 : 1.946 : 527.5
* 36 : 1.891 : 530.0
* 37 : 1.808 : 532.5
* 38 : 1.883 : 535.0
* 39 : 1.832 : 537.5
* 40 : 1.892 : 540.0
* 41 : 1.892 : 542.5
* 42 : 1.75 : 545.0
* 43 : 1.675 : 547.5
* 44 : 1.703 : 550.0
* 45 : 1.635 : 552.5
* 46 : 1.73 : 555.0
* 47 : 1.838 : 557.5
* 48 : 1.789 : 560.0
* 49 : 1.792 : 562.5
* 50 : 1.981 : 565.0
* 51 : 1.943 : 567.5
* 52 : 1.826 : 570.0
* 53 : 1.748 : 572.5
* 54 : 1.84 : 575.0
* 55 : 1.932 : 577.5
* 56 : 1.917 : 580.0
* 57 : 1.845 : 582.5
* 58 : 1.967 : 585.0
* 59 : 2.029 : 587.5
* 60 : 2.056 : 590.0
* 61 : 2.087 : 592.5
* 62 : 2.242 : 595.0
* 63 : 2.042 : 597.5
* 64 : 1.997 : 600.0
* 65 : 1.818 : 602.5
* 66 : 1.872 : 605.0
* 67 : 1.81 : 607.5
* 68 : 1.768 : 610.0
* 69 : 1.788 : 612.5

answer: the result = 1.88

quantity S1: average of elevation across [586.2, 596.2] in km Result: 2.1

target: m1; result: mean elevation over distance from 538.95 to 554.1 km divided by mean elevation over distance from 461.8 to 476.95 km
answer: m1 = 1.14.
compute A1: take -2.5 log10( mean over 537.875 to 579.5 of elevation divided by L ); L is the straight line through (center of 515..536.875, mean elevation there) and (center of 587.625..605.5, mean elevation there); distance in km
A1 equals 0.06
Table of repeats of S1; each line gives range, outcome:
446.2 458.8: 1.4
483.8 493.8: 1.71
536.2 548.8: 1.81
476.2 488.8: 1.69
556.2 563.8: 1.81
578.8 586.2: 1.91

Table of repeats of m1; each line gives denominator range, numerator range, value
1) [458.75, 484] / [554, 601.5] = 1.22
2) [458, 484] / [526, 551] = 1.16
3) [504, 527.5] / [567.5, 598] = 1.11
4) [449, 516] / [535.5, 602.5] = 1.15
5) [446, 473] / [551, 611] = 1.29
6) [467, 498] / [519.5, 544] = 1.12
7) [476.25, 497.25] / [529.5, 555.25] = 1.04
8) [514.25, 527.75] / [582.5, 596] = 1.15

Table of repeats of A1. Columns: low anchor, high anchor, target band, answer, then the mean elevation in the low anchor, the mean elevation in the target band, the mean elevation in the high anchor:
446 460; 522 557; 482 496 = -0.098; 1.41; 1.72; 1.81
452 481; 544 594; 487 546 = -0.064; 1.53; 1.79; 1.86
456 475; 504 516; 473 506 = -0.047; 1.52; 1.71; 1.75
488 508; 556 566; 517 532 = -0.020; 1.77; 1.83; 1.84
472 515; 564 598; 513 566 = 0.028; 1.72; 1.8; 1.96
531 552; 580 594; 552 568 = 0.036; 1.8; 1.82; 1.99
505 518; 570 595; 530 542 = -0.035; 1.73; 1.86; 1.95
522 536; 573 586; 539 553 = 0.071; 1.88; 1.76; 1.89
